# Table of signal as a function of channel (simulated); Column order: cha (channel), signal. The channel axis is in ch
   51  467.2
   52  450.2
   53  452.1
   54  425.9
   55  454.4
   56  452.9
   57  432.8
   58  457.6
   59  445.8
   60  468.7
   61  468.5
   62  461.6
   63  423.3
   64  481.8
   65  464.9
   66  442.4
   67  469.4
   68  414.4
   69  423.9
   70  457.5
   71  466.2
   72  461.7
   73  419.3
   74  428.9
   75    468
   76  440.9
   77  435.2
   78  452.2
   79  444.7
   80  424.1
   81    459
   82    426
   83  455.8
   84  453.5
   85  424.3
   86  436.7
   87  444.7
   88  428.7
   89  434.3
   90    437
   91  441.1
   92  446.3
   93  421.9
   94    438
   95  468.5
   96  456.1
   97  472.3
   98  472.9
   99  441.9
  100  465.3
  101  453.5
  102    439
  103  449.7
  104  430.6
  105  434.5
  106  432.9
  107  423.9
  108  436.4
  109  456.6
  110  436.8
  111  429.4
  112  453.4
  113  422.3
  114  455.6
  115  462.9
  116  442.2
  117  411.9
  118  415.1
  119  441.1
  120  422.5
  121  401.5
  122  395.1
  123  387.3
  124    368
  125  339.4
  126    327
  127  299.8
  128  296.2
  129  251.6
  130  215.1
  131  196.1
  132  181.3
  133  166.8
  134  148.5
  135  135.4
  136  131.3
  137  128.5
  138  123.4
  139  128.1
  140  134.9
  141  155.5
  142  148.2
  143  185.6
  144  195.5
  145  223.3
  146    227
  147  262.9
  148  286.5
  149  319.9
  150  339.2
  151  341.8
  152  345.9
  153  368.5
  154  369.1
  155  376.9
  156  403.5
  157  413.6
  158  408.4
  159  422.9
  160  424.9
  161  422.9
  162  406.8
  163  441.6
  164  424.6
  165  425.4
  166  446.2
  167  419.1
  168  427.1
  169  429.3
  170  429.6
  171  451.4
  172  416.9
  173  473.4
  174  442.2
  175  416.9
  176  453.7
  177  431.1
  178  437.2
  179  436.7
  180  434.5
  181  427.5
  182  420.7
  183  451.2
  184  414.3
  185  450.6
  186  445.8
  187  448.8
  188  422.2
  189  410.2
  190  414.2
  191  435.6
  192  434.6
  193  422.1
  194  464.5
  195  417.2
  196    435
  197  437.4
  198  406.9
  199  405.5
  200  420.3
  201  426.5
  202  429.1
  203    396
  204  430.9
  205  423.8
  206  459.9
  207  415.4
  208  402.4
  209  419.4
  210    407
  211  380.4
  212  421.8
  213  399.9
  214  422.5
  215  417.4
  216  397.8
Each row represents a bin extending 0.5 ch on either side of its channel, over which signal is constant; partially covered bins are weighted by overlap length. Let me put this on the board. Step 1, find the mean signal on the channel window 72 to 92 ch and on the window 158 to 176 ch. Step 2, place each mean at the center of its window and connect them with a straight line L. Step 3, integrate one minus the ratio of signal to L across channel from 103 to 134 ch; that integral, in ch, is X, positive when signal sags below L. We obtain 4.6 ch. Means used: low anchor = 440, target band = 372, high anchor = 431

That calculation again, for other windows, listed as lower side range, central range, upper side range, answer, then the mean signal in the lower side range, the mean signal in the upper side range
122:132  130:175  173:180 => 8.0 ch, 297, 439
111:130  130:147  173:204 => 9.8 ch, 385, 430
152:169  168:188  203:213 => -1.2 ch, 411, 416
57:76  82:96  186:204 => 0.2 ch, 451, 426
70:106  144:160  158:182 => 3.5 ch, 445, 432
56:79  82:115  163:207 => 0.1 ch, 449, 431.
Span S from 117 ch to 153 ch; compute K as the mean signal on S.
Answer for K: 263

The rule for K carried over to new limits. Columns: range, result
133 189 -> 350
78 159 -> 359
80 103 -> 446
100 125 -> 428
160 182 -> 433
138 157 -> 267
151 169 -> 407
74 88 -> 442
